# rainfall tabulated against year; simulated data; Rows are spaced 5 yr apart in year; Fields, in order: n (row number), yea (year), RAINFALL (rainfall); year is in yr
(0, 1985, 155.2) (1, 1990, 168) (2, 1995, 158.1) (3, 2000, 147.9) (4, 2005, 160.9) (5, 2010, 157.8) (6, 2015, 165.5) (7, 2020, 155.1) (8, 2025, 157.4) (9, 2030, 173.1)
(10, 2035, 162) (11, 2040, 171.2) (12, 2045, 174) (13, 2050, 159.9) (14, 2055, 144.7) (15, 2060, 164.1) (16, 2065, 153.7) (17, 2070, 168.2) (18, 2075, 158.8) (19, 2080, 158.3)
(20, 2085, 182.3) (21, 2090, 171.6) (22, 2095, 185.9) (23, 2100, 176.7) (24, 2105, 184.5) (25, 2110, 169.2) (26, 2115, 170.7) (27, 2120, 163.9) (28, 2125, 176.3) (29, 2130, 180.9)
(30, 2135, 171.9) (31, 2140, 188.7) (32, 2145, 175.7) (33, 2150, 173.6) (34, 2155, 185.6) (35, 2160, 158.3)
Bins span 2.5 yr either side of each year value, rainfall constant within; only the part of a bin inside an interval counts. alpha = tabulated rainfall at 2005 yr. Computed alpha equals 160.9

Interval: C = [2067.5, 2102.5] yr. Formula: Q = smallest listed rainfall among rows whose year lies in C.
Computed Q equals 158.3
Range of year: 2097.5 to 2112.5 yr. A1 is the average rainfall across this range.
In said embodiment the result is 177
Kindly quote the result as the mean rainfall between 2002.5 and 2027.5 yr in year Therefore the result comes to 159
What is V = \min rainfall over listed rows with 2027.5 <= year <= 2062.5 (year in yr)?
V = 144.7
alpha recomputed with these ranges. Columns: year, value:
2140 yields 188.7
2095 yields 185.9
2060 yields 164.1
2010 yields 157.8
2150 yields 173.6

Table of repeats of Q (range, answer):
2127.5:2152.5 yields 171.9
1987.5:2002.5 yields 147.9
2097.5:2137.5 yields 163.9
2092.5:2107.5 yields 176.7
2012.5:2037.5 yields 155.1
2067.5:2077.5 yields 158.8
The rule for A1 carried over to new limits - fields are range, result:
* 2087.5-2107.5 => 180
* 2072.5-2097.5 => 171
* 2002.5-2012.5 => 159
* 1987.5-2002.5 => 158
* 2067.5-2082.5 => 162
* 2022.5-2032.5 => 165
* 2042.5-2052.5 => 167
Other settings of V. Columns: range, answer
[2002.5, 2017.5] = 157.8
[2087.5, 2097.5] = 171.6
